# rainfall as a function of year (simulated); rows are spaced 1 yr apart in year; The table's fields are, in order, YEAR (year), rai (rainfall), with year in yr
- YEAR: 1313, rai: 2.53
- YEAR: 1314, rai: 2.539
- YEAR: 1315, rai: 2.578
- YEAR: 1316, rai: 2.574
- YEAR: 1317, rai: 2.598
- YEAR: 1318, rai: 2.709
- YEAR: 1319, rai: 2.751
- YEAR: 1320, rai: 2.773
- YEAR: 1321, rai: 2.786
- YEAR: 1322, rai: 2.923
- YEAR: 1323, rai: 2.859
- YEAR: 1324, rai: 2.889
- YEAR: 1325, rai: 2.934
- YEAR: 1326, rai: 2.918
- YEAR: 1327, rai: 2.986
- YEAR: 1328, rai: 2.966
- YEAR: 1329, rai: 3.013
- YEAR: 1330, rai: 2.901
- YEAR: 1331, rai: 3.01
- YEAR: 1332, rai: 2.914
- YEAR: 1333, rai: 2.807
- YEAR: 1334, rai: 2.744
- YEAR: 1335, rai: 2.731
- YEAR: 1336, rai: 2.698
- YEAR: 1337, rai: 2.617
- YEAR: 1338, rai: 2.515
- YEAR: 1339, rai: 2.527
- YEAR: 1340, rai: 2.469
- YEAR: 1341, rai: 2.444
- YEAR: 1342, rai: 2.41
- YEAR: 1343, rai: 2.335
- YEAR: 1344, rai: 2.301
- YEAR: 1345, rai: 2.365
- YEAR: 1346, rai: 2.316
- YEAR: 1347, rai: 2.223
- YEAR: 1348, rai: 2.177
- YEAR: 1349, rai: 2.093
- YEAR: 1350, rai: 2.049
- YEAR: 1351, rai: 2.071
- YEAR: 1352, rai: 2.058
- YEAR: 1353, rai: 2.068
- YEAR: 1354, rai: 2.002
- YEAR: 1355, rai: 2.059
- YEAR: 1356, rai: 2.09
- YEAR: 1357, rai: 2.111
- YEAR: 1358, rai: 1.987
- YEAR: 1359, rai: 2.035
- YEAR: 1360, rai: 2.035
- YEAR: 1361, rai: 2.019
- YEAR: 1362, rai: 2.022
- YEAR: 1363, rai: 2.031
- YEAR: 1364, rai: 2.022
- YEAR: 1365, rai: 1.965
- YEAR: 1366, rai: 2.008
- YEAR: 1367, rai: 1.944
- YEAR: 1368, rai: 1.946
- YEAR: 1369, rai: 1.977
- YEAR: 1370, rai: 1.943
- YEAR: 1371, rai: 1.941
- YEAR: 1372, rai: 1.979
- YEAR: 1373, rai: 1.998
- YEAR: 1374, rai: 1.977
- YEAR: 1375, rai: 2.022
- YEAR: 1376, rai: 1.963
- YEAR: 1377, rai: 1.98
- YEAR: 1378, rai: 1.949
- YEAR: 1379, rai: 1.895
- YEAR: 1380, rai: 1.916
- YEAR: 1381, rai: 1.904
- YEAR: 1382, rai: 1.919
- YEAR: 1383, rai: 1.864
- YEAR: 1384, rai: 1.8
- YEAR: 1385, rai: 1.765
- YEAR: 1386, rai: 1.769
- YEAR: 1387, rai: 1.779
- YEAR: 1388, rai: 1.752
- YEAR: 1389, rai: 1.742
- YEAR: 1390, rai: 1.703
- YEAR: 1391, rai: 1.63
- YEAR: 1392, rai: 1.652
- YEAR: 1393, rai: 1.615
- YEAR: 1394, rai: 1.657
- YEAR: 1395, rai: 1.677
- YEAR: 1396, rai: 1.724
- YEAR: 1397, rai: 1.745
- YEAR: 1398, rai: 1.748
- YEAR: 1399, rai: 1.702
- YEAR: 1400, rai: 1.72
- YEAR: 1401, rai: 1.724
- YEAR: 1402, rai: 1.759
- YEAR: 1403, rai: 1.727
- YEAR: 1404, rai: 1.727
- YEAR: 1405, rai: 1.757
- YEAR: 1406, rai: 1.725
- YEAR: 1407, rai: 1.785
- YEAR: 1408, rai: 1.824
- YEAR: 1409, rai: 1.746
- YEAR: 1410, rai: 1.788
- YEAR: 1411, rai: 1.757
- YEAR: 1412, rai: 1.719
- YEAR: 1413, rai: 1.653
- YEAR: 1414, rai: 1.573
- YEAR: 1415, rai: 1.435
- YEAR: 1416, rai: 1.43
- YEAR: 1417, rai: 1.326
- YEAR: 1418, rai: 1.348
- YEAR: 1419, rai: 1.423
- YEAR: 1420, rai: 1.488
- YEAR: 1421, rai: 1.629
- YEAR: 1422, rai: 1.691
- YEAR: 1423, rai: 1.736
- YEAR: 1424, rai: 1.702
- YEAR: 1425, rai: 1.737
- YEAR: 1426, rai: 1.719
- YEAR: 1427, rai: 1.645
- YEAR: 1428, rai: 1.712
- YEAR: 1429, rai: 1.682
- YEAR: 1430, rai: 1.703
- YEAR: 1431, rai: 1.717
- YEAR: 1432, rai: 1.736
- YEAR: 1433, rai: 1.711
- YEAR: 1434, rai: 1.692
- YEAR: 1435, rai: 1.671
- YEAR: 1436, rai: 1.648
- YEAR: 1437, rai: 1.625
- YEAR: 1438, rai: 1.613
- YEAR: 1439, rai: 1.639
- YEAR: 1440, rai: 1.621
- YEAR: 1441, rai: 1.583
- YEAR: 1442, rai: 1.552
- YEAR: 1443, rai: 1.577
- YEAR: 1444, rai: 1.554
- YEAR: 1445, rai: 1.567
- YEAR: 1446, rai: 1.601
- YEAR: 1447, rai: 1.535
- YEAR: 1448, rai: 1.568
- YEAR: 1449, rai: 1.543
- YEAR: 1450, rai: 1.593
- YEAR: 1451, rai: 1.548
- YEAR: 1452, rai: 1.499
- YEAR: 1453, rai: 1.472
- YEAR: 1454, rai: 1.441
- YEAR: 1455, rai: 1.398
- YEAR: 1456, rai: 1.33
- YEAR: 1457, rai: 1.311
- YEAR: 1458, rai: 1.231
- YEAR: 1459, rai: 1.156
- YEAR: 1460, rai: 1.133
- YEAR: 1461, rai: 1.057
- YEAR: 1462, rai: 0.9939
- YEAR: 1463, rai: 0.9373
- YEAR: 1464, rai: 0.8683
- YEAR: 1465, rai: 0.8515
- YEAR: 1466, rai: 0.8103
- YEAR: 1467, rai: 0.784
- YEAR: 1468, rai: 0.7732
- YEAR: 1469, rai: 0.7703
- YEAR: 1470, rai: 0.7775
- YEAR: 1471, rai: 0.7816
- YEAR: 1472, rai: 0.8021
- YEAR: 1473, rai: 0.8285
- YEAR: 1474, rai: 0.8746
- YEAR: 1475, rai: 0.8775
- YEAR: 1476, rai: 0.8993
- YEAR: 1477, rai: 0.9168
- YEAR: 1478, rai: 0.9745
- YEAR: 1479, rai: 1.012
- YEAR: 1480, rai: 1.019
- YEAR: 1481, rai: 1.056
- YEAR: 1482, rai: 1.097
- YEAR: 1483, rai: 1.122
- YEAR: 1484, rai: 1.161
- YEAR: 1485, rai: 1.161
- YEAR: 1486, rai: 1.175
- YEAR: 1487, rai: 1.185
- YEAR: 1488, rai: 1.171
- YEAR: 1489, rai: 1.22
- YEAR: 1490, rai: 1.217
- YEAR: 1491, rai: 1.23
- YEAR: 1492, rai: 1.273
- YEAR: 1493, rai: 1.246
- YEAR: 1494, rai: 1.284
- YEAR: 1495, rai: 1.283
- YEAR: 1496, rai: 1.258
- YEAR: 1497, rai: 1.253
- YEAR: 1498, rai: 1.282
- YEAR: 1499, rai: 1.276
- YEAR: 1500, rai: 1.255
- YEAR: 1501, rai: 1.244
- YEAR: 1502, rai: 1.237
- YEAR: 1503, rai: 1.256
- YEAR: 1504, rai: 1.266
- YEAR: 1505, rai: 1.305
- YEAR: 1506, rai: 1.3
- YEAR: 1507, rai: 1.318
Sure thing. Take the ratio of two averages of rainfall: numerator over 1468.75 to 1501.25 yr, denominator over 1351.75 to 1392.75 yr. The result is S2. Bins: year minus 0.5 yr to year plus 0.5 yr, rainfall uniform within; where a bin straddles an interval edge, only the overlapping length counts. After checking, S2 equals 0.57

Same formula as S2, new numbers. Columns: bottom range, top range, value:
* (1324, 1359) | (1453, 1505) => 0.45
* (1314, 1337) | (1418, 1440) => 0.59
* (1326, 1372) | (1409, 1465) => 0.66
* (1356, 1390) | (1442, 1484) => 0.59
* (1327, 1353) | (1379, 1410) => 0.70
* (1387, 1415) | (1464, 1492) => 0.58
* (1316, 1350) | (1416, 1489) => 0.50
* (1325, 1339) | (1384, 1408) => 0.61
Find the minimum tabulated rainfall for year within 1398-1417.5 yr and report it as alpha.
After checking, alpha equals 1.326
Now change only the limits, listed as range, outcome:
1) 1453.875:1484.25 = 0.7703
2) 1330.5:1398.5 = 1.615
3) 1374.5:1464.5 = 0.8683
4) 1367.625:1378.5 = 1.941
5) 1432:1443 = 1.552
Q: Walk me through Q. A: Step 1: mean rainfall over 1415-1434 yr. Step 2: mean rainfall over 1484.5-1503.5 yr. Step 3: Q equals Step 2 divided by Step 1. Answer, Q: 0.8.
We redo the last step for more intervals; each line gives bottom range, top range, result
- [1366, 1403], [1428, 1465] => 0.80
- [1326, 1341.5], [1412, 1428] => 0.57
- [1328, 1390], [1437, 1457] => 0.71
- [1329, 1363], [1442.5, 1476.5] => 0.50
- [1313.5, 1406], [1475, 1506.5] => 0.54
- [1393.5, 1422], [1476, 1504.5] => 0.71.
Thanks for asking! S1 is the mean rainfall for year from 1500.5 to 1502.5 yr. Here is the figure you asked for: 1.24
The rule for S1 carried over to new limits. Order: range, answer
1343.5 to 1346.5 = 2.33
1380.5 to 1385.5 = 1.85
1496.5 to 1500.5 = 1.27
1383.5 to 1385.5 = 1.78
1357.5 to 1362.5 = 2.02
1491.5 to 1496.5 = 1.27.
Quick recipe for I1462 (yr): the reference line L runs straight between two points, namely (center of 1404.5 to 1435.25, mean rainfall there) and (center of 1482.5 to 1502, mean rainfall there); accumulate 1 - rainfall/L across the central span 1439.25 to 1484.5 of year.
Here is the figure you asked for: 7.7 yr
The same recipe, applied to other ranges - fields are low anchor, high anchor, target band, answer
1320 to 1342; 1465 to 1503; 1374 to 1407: 5.2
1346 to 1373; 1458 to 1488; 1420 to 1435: -3.2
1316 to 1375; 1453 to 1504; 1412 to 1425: 0.9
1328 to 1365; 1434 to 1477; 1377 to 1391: 1.0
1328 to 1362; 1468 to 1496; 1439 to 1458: -1.9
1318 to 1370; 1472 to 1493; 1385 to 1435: 2.4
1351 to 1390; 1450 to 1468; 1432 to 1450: -3.8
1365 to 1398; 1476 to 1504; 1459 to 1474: 5.0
